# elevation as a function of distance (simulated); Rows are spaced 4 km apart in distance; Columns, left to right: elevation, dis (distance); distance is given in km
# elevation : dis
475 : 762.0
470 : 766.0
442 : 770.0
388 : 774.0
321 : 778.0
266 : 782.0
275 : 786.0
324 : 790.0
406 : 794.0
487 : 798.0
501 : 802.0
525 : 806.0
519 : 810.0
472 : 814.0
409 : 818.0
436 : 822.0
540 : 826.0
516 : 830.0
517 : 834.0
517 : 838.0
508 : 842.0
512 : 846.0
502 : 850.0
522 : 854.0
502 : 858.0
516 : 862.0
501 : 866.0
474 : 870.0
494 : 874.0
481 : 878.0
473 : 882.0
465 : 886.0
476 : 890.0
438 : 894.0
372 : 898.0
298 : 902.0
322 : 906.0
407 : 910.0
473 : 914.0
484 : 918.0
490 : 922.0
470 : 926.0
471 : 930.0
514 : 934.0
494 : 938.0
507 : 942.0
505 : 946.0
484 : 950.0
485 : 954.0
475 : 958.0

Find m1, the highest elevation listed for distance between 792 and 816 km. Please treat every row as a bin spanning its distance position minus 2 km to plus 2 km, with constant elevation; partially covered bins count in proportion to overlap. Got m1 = 525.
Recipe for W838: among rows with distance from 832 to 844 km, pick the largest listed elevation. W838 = 517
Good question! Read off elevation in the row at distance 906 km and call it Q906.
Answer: 322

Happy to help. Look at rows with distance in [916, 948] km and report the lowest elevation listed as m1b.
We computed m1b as 470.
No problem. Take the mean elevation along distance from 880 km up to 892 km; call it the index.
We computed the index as 471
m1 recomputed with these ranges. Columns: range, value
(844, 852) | 512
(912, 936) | 514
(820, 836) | 540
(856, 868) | 516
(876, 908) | 481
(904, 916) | 473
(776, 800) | 487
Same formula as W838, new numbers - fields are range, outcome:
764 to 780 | 470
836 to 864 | 522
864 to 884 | 501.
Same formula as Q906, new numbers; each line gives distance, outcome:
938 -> 494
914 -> 473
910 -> 407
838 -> 517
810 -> 519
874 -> 494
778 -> 321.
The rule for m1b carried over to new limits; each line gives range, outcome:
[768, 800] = 266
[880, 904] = 298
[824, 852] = 502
